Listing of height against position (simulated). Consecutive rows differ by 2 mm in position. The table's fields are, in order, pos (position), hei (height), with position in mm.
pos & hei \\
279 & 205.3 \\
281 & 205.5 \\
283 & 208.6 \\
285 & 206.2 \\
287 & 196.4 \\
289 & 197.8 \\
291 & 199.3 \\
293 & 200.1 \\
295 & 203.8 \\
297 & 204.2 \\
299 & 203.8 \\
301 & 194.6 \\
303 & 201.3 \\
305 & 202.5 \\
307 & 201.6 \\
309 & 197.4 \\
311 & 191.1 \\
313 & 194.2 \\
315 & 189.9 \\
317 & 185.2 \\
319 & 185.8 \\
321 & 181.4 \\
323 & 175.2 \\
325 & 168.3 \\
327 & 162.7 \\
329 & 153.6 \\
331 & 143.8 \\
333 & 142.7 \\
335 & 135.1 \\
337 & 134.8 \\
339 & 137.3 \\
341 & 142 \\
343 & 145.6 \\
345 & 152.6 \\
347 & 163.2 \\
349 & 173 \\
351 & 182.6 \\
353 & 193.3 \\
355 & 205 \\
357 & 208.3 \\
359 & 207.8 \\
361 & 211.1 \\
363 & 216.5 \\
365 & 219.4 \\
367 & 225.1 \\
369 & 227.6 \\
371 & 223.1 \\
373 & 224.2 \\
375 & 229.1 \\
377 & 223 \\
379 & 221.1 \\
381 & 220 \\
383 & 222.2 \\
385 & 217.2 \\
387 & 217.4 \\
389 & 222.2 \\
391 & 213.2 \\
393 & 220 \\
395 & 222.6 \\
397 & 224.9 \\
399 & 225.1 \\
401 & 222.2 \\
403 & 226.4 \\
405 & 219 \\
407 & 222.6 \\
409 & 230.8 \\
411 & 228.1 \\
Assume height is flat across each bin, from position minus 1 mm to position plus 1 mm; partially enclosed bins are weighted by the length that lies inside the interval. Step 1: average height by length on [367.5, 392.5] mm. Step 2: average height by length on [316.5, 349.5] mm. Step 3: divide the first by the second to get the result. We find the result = 1.41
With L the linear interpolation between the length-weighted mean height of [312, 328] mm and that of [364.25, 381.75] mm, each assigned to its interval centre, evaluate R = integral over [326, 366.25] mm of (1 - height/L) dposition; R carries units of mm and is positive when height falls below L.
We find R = 6.1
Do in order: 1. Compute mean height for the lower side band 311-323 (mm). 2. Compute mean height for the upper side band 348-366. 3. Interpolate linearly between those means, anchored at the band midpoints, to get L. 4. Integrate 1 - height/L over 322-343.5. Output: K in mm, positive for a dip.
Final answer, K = 4.8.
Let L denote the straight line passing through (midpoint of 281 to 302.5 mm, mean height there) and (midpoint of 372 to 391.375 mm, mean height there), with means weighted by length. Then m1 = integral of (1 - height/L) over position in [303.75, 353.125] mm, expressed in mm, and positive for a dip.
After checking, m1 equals 9.5 mm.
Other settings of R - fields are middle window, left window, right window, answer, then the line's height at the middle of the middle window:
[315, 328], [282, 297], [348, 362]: 1.4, 200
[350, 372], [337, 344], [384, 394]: -4.8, 173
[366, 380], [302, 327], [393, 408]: -0.8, 212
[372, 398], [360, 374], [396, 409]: 0.1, 222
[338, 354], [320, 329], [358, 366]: 2.8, 195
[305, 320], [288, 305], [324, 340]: -1.4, 177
